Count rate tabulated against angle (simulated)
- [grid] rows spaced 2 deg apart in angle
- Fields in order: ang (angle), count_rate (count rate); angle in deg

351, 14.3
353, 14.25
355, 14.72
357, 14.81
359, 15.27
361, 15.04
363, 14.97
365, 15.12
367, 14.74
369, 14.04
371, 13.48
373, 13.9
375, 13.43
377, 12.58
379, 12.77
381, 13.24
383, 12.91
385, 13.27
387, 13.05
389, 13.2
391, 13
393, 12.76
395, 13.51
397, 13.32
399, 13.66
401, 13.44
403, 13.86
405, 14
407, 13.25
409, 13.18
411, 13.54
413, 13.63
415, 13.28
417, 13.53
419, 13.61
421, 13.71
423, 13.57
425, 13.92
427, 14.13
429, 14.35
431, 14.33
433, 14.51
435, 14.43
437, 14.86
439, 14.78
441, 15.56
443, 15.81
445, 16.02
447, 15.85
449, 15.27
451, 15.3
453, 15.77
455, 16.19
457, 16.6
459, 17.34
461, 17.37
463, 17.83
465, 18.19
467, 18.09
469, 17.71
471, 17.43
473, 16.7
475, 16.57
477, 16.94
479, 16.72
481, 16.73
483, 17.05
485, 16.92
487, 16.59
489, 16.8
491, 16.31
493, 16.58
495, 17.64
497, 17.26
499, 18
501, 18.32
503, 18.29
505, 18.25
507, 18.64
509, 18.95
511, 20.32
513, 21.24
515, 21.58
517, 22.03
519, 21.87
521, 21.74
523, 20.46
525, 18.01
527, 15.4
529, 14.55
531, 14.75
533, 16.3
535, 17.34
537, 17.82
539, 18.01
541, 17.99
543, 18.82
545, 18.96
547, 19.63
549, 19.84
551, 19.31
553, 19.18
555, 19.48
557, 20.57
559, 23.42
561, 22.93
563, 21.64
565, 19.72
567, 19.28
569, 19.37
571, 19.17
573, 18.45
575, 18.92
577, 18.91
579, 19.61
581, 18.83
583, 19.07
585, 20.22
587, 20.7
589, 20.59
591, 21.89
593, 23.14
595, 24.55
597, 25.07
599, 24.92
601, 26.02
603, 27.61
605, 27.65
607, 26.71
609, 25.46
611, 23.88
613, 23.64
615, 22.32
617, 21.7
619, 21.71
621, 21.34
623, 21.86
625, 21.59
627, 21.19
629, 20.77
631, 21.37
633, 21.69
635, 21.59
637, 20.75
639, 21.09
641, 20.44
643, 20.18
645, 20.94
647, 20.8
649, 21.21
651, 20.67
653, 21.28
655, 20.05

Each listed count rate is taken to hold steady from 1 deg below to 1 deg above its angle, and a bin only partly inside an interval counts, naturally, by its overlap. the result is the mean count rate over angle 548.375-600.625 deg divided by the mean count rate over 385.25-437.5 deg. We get 1.52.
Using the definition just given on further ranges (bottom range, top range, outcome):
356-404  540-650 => 1.56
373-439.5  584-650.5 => 1.66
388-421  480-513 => 1.32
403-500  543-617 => 1.38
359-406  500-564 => 1.41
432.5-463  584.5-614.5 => 1.53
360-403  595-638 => 1.71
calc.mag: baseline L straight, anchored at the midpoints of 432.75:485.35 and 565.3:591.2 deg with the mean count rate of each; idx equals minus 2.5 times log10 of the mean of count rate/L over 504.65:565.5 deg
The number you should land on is -0.05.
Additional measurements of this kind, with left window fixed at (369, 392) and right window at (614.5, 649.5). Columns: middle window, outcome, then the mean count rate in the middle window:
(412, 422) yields 0.064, 13.6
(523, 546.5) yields 0.052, 17.3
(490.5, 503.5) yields -0.036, 17.5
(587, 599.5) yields -0.155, 23.1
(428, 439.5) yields 0.028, 14.5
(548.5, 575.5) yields -0.062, 20.1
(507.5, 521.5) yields -0.198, 21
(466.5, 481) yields -0.060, 17.1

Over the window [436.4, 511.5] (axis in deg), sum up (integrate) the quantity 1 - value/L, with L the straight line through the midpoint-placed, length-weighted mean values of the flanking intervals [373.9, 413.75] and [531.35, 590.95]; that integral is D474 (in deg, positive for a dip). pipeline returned -3.5 deg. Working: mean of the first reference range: 13.3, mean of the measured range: 17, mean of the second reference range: 19.4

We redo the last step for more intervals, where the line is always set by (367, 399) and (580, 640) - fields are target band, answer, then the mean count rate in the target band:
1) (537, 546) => 0.65 deg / 18.4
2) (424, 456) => 1.18 deg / 15.1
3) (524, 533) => 1.65 deg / 15.7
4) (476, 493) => 0.70 deg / 16.7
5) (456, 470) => -0.85 deg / 17.6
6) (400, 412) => 0.58 deg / 13.5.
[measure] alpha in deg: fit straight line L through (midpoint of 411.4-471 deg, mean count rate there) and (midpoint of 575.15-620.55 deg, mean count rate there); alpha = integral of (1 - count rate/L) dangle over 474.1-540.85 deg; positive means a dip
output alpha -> 1.8 deg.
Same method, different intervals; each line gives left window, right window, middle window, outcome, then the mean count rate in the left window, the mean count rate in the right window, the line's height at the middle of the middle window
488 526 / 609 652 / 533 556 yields 1.4 deg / 19.1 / 21.6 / 19.8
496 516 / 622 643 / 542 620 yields -4.8 deg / 19.1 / 21.2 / 20.3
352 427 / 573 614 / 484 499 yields 1.1 deg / 13.7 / 22.8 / 18.2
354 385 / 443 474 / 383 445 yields 6.2 deg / 14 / 16.7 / 15.4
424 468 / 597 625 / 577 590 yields 1.7 deg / 15.8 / 24.2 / 22.8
